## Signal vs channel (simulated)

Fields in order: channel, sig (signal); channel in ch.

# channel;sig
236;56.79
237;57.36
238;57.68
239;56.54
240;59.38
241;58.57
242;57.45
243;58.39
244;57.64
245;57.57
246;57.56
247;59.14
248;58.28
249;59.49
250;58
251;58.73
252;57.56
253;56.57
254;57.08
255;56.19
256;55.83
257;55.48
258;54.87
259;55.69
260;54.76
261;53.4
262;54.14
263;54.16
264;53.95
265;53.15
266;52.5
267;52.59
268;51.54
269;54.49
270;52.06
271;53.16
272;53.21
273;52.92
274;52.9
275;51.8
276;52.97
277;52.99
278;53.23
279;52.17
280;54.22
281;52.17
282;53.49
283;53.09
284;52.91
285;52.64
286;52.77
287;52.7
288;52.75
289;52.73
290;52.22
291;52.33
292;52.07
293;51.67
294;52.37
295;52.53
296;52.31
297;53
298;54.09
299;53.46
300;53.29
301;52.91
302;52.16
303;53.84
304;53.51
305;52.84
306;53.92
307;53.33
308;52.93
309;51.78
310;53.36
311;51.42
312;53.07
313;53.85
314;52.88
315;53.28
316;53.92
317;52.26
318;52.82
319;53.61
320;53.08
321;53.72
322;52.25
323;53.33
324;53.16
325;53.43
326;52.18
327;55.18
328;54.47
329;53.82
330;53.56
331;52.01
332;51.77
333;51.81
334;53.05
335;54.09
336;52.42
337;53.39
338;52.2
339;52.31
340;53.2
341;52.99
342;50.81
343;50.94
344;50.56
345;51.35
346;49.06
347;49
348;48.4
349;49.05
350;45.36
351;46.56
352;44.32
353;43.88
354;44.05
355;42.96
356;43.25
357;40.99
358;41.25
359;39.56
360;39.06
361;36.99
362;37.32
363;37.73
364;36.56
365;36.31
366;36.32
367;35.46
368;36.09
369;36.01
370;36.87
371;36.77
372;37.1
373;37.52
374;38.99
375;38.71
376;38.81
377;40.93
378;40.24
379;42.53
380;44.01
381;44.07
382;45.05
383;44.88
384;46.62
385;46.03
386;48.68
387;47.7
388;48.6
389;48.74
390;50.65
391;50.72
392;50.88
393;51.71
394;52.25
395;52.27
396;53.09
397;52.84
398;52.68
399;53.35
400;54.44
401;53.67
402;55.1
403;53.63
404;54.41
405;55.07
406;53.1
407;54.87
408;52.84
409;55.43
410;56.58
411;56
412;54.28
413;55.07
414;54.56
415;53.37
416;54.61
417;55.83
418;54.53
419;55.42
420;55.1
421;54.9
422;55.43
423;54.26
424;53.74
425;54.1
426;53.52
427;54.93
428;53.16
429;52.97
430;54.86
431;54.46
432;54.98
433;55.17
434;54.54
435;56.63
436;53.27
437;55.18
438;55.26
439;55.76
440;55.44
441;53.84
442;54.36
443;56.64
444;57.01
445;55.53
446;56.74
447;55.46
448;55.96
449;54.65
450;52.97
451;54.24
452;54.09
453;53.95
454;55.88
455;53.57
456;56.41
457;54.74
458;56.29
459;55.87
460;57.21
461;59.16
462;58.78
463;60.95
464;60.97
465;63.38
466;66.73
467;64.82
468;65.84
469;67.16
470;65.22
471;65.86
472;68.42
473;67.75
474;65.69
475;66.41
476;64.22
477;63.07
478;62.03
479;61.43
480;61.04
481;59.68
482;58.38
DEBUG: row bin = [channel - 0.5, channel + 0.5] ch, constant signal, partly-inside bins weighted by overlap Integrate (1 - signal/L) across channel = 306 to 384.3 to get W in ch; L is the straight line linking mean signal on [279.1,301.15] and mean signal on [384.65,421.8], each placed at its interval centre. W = 8.67 ch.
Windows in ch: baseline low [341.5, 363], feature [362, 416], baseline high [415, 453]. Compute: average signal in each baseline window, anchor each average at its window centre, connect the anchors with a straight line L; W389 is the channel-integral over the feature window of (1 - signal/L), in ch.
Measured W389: 2.6 ch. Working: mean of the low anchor 44.8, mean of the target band 47.2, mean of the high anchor 54.8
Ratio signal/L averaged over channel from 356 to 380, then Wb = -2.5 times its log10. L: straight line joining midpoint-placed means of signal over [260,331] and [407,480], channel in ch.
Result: 0.39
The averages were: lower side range 53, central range 38.4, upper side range 57.4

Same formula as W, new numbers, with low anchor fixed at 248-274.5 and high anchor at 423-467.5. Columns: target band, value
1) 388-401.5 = 0.9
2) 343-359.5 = 2.9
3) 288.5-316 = 1.1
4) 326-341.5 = 0.6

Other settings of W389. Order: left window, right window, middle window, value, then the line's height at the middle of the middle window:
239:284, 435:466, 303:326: 1.0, 55.4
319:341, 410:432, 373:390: 3.1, 53.9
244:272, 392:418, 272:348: 3.1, 55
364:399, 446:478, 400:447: -2.2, 52.5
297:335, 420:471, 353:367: 3.8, 54.3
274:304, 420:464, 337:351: 0.9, 53.7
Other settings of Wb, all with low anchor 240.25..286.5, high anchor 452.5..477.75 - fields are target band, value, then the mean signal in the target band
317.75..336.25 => 0.075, 53.2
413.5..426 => 0.103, 54.6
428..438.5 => 0.110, 54.7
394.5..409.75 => 0.108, 53.8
